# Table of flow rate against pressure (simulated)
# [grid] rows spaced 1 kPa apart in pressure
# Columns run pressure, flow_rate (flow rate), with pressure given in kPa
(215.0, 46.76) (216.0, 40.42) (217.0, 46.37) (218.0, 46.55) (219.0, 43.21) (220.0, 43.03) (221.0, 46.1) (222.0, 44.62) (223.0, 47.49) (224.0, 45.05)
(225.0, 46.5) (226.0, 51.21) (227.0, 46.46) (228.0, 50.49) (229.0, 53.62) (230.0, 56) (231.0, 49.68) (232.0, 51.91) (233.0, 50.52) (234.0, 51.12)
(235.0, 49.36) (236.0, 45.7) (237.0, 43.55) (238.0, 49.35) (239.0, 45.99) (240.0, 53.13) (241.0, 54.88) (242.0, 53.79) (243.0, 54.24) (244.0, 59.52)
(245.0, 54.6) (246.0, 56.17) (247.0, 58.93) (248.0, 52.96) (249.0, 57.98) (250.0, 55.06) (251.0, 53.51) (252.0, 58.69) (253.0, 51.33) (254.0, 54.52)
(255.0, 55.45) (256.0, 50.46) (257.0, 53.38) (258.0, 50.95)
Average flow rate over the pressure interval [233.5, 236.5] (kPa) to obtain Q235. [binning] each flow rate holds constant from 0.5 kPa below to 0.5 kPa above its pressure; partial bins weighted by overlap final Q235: 48.7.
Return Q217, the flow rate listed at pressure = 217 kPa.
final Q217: 46.37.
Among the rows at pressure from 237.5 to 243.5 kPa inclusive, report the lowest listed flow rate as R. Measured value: 45.99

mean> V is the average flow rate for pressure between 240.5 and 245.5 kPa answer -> 55.4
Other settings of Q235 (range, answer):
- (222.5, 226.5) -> 47.6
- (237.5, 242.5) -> 51.4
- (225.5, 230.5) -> 51.6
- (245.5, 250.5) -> 56.2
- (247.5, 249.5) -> 55.5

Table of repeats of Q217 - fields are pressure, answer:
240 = 53.13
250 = 55.06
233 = 50.52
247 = 58.93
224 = 45.05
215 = 46.76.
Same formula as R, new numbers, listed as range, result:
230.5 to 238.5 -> 43.55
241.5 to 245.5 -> 53.79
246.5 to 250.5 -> 52.96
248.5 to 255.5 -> 51.33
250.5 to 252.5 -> 53.51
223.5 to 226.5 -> 45.05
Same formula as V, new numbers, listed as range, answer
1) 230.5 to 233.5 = 50.7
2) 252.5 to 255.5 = 53.8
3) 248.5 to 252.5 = 56.3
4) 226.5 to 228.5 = 48.5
